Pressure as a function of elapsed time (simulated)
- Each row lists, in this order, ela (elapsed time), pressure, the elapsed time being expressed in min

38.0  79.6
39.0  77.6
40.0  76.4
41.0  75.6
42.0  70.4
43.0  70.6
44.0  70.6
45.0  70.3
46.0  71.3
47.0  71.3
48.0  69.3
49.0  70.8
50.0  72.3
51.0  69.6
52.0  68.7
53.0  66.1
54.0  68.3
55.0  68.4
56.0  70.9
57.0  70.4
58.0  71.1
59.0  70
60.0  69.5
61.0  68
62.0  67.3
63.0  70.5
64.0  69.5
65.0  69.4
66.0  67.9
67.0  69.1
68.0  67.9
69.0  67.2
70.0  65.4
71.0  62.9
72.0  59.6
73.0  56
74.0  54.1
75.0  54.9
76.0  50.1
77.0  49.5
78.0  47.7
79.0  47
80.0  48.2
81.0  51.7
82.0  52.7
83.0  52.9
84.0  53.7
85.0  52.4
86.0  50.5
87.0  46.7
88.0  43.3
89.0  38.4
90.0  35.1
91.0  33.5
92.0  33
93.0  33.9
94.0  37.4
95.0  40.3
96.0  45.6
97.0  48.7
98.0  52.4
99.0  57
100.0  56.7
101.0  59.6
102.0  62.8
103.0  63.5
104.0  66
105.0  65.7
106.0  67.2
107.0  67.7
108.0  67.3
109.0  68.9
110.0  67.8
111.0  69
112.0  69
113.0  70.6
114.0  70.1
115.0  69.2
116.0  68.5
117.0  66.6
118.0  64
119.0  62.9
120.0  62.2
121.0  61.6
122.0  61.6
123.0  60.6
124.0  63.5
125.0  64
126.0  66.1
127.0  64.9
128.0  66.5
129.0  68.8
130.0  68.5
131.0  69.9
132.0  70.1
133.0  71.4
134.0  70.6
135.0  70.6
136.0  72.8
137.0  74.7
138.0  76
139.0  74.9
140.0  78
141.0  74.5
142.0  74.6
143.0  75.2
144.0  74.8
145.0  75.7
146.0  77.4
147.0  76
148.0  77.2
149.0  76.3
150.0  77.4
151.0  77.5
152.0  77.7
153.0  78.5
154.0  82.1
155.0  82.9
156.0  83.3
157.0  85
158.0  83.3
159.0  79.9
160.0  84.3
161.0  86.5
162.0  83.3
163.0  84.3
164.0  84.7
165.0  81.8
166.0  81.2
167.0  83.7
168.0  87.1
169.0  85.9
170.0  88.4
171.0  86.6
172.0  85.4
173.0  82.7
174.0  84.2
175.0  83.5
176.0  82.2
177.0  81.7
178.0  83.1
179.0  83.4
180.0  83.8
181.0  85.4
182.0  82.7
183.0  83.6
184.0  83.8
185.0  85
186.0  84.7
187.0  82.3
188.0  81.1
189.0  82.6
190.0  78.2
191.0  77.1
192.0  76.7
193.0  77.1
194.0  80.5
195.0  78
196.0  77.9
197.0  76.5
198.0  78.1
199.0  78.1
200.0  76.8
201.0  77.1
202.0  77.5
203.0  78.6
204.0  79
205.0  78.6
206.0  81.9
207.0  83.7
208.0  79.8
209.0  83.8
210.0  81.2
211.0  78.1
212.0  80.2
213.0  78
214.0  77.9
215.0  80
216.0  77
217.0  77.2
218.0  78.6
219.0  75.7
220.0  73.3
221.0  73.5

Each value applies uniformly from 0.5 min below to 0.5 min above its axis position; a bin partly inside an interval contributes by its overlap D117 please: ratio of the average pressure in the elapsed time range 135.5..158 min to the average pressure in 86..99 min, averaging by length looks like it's 1.9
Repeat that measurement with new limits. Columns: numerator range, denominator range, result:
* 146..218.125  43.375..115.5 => 1.35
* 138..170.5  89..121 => 1.39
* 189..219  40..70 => 1.13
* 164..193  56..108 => 1.47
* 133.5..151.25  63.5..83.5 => 1.29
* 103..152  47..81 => 1.09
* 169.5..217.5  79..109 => 1.57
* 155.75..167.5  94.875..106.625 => 1.44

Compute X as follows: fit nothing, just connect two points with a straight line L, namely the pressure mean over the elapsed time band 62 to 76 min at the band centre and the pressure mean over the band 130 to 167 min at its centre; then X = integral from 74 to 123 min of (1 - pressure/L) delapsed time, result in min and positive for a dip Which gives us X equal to 9.7 min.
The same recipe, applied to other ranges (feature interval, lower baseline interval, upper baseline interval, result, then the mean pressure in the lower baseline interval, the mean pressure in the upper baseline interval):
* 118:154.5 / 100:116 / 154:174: 2.0 min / 66.7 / 84.2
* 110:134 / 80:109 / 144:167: -0.8 min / 51.5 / 80.7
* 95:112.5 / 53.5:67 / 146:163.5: 3.1 min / 69.3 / 80.8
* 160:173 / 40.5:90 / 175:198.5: -1.1 min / 62.2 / 81.2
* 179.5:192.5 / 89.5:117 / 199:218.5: -1.3 min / 57.4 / 79.2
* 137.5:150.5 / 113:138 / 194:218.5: -1.1 min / 67.3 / 78.9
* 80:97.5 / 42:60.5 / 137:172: 7.0 min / 70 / 80.5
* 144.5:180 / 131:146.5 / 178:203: -2.4 min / 74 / 80.4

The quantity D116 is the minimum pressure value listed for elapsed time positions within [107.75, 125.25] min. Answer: 60.6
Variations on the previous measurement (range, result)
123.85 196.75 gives 63.5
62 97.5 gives 33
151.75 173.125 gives 77.7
